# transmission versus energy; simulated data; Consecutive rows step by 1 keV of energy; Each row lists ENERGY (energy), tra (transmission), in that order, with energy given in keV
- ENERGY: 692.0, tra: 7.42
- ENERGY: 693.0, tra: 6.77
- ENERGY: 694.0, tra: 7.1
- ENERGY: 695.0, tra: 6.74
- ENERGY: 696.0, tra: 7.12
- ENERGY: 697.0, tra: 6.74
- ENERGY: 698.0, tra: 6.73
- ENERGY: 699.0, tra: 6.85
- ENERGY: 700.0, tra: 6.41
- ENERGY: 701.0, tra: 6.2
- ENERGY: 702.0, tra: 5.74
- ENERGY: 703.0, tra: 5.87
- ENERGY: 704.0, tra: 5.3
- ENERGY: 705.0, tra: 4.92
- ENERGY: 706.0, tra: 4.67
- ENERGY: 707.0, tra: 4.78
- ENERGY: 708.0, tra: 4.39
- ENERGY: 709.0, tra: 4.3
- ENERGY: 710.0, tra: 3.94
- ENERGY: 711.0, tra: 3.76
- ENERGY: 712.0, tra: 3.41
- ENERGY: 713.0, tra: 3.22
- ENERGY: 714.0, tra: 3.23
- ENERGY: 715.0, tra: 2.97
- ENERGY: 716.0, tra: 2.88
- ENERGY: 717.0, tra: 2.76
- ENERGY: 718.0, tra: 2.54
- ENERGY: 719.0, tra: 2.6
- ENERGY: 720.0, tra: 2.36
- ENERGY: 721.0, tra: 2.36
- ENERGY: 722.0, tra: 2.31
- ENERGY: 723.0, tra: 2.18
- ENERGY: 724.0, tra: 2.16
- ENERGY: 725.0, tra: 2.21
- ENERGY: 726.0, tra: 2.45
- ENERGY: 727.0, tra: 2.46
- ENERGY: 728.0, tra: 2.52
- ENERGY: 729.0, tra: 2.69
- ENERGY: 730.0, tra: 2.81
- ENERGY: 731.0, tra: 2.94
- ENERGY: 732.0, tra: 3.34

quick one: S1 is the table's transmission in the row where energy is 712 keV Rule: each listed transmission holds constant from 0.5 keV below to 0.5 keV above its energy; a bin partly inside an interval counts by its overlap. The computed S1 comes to 3.41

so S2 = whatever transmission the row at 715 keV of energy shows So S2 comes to 2.97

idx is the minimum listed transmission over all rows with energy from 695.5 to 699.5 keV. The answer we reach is 6.73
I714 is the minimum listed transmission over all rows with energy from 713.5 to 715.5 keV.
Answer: 2.97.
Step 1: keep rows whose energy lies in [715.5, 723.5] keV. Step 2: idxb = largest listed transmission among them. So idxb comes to 2.88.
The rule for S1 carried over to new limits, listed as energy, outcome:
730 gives 2.81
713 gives 3.22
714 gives 3.23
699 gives 6.85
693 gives 6.77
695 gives 6.74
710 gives 3.94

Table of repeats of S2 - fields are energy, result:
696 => 7.12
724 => 2.16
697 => 6.74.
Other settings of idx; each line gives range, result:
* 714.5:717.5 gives 2.76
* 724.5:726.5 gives 2.21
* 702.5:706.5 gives 4.67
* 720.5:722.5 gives 2.31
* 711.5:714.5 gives 3.22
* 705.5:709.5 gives 4.3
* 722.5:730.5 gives 2.16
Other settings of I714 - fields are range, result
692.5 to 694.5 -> 6.77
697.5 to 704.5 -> 5.3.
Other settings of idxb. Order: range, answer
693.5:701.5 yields 7.12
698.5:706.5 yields 6.85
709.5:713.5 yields 3.94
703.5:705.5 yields 5.3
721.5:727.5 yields 2.46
